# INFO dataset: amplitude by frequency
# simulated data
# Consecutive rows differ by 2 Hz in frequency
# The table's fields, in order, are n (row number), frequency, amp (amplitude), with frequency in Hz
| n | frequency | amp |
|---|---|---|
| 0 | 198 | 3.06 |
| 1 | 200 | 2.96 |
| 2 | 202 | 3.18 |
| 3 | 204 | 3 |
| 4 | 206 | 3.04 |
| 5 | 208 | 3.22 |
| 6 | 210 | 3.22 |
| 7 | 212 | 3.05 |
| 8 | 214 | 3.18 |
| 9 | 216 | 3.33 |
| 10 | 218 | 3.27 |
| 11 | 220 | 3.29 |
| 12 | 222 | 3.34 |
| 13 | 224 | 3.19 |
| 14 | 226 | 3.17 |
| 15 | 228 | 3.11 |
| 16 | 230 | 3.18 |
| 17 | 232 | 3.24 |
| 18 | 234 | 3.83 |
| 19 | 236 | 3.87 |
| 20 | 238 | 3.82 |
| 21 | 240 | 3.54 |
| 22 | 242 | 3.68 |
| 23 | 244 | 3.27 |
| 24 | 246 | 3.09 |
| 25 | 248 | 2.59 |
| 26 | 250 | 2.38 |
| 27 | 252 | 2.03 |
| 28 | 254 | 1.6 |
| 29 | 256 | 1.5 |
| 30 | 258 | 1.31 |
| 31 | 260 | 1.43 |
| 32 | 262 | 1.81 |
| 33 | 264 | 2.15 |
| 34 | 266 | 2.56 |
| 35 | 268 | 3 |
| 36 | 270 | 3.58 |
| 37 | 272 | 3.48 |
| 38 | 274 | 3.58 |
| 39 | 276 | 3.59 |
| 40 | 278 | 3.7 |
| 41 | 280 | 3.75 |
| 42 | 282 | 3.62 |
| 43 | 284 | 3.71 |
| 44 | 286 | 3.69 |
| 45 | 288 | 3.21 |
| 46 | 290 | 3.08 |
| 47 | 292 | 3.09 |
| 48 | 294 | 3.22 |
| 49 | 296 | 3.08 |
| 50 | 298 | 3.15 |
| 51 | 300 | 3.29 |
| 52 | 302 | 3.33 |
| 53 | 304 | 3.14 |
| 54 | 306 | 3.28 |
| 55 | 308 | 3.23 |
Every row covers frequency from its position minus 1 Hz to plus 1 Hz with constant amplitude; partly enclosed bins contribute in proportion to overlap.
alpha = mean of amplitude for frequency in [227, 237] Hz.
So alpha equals 3.45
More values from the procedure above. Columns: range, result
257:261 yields 1.37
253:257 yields 1.55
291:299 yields 3.14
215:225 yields 3.28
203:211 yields 3.12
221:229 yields 3.2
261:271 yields 2.62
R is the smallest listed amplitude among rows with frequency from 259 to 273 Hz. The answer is 1.43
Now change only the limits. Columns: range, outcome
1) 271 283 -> 3.48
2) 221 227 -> 3.17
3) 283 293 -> 3.08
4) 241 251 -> 2.38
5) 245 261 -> 1.31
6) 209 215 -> 3.05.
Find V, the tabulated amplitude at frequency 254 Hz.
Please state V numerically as 1.6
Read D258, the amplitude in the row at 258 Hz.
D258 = 1.31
